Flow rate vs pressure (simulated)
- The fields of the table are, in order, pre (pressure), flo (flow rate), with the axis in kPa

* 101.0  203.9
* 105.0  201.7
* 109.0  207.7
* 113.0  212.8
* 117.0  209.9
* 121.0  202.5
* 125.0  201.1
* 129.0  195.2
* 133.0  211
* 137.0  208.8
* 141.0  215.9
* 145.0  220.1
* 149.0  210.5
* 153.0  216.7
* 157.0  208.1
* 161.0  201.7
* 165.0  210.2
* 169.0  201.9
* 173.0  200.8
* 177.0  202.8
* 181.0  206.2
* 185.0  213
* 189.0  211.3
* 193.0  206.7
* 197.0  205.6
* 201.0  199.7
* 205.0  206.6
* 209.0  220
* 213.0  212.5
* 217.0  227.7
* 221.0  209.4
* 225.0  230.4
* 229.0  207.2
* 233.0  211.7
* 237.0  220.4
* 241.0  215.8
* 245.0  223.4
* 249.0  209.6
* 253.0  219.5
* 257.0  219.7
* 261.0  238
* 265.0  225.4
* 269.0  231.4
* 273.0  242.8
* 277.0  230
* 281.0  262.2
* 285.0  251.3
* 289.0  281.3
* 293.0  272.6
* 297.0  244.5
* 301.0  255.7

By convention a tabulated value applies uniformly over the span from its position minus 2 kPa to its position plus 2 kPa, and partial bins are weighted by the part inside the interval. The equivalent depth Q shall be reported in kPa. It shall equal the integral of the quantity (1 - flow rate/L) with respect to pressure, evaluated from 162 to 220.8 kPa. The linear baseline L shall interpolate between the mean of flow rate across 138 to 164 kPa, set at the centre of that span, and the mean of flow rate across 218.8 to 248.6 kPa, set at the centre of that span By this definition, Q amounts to 1.5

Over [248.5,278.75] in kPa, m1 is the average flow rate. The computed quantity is 228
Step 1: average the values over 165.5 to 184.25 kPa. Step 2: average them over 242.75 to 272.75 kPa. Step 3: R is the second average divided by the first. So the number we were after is 1.10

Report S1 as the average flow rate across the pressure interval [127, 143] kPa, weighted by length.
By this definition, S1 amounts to 208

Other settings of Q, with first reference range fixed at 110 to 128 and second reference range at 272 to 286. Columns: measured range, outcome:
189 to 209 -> 1.7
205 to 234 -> 1.9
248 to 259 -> 1.1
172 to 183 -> 0.9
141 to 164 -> 0.3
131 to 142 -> -0.1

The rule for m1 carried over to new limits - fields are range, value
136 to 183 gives 209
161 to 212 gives 207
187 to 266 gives 216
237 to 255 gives 217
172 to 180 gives 202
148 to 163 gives 209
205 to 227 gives 219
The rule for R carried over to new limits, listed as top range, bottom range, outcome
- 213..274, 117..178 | 1.07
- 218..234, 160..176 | 1.06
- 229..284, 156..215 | 1.09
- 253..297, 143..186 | 1.17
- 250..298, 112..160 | 1.16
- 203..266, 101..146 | 1.05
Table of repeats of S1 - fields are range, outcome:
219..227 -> 220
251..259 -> 220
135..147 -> 215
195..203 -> 203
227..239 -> 213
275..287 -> 248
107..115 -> 210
